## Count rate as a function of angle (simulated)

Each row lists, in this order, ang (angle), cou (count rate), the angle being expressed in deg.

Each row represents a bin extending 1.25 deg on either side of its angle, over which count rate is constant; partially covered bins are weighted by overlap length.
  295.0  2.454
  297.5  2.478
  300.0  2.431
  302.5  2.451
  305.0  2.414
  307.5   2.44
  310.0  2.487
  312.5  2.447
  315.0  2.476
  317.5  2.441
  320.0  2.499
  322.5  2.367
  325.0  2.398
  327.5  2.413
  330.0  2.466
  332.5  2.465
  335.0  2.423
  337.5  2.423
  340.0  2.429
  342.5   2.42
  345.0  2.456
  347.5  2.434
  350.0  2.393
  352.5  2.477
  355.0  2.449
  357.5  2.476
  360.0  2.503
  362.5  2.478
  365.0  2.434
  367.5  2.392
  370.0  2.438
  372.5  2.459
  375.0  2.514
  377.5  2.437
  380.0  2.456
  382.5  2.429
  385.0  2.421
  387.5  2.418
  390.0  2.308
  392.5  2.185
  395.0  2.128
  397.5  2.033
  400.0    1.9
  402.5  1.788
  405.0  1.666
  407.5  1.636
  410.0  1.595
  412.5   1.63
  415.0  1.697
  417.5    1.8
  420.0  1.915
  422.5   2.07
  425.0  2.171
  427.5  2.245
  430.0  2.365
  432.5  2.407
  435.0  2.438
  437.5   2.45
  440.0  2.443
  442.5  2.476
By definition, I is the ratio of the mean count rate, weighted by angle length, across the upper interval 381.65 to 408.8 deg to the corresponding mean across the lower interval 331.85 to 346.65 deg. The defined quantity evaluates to 0.85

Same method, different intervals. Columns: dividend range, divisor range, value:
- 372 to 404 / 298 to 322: 0.92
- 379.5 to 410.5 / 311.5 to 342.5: 0.85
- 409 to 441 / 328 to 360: 0.86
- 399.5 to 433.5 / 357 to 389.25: 0.78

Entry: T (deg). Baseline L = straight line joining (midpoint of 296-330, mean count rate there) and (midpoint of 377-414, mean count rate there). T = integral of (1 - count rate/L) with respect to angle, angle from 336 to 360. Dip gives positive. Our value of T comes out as -1.73 deg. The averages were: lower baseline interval 2.44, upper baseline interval 2.06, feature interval 2.44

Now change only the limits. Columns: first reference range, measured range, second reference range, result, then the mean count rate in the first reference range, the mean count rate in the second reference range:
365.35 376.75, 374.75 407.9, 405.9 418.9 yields -1.5 deg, 2.45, 1.67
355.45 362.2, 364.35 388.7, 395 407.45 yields -2.5 deg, 2.48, 1.85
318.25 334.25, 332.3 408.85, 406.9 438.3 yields -2.1 deg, 2.43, 2.03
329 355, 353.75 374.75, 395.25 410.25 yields -2.4 deg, 2.44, 1.81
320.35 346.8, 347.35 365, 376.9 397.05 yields -0.5 deg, 2.43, 2.33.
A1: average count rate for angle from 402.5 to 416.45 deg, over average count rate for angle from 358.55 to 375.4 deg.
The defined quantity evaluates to 0.68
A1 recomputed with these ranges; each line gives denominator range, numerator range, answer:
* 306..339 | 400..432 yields 0.78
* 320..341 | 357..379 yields 1.01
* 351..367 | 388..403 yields 0.85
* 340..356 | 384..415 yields 0.80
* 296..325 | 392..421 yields 0.74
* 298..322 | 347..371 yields 1.00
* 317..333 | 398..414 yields 0.71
